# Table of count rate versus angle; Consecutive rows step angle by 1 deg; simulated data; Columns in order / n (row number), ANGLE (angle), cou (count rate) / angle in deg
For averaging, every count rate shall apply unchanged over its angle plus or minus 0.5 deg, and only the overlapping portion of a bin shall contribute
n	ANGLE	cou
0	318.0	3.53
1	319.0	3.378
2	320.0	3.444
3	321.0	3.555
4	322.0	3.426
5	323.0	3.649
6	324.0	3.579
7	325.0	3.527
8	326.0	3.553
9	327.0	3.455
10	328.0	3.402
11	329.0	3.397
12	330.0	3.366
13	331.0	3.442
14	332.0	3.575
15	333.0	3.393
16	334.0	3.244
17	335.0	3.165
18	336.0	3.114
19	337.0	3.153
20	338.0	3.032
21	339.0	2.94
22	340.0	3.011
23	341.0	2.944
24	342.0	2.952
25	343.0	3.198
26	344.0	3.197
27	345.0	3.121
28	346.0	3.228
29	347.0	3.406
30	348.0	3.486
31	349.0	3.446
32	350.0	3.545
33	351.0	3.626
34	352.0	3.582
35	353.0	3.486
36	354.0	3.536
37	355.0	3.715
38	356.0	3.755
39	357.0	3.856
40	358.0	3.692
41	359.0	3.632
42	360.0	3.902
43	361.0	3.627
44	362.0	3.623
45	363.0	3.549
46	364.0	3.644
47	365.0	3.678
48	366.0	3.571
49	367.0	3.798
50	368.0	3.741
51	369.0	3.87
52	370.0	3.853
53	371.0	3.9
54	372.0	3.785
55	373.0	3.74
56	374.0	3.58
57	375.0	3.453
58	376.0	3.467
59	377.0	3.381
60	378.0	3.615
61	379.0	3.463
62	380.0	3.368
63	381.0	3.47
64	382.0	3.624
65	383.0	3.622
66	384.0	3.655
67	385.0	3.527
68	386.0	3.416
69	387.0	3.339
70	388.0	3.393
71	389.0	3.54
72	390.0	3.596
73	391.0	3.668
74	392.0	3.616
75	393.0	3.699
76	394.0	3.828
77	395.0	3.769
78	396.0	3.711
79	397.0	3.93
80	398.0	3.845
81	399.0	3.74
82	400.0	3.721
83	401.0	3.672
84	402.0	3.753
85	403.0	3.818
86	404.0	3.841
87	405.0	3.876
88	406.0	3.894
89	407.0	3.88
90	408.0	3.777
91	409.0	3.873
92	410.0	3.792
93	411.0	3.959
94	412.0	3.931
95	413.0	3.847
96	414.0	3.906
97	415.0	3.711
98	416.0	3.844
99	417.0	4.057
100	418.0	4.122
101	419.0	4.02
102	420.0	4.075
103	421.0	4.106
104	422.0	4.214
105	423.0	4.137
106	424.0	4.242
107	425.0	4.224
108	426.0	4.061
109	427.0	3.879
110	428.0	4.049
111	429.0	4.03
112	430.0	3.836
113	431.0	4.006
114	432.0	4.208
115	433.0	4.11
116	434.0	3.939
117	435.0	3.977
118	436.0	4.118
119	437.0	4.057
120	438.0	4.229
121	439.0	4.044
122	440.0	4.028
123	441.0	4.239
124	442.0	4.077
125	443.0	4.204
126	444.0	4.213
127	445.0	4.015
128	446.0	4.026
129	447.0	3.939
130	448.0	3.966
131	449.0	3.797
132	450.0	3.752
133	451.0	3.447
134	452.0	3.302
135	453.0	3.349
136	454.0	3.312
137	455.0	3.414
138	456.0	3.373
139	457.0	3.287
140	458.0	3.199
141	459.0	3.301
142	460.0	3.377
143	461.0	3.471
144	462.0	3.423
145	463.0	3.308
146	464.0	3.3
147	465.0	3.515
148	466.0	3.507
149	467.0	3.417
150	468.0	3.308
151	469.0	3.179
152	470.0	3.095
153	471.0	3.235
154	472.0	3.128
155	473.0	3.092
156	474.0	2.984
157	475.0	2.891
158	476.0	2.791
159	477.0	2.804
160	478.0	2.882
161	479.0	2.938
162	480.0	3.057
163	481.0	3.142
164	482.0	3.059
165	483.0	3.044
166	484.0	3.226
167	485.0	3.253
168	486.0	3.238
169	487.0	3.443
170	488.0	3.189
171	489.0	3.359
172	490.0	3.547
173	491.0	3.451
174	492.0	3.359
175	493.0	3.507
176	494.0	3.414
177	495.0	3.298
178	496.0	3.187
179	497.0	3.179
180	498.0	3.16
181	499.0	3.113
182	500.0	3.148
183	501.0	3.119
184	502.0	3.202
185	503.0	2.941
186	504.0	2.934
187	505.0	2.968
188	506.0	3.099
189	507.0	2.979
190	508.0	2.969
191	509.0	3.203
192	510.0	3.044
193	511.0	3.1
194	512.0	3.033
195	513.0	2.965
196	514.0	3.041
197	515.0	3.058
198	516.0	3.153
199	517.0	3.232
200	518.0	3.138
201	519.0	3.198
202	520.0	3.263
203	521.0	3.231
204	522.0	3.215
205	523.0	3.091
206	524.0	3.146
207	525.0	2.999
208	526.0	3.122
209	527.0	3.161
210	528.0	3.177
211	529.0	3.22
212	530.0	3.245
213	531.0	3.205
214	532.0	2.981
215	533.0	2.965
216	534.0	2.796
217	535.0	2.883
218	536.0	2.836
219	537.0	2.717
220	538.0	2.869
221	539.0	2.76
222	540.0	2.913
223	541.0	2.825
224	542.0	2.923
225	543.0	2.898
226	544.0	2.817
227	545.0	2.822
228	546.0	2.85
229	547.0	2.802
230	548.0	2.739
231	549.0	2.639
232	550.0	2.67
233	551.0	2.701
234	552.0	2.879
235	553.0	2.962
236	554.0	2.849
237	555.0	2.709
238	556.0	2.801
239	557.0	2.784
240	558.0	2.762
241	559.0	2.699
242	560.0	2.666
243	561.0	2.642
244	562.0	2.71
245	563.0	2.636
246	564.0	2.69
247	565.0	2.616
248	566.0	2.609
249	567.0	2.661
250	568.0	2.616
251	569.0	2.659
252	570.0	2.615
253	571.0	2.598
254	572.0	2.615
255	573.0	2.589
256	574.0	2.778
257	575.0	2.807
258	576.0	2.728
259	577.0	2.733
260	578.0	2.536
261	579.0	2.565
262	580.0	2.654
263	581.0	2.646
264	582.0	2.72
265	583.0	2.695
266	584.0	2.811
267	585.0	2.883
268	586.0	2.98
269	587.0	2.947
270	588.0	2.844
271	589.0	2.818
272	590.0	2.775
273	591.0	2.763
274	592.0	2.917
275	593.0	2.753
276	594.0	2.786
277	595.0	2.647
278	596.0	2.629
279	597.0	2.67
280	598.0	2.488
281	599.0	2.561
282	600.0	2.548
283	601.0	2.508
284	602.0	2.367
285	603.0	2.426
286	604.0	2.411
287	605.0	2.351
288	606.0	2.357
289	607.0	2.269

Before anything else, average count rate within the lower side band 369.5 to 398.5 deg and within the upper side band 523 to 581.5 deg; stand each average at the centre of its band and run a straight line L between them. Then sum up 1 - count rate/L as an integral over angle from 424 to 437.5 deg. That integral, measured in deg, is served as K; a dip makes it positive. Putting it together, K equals -2.61 deg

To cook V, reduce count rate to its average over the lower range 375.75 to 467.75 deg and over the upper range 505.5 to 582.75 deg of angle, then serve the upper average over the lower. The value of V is 0.76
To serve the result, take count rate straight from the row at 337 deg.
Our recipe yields 3.153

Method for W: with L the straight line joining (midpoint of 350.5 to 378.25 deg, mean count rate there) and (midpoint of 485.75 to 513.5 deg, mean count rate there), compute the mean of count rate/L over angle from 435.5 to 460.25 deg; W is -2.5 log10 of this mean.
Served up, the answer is -0.12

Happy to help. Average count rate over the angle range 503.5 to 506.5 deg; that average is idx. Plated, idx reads 3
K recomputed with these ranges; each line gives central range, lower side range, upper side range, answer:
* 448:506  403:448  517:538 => 4.8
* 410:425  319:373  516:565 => -3.4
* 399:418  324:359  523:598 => -3.8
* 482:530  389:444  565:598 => 1.5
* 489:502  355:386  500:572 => -0.8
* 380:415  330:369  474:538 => -3.9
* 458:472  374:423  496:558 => 0.1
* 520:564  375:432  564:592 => 0.7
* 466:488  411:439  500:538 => 2.4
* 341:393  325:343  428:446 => -0.6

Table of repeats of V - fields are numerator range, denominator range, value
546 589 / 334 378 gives 0.78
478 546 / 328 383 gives 0.89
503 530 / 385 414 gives 0.83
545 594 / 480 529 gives 0.86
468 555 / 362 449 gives 0.80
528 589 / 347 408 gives 0.76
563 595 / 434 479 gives 0.77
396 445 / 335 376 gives 1.14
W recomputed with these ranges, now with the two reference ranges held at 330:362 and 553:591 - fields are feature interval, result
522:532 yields -0.11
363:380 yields -0.10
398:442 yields -0.25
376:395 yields -0.09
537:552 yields 0.00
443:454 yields -0.22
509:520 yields -0.08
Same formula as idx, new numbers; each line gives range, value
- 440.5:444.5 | 4.18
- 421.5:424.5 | 4.2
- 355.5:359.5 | 3.73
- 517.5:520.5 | 3.2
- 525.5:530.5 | 3.19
